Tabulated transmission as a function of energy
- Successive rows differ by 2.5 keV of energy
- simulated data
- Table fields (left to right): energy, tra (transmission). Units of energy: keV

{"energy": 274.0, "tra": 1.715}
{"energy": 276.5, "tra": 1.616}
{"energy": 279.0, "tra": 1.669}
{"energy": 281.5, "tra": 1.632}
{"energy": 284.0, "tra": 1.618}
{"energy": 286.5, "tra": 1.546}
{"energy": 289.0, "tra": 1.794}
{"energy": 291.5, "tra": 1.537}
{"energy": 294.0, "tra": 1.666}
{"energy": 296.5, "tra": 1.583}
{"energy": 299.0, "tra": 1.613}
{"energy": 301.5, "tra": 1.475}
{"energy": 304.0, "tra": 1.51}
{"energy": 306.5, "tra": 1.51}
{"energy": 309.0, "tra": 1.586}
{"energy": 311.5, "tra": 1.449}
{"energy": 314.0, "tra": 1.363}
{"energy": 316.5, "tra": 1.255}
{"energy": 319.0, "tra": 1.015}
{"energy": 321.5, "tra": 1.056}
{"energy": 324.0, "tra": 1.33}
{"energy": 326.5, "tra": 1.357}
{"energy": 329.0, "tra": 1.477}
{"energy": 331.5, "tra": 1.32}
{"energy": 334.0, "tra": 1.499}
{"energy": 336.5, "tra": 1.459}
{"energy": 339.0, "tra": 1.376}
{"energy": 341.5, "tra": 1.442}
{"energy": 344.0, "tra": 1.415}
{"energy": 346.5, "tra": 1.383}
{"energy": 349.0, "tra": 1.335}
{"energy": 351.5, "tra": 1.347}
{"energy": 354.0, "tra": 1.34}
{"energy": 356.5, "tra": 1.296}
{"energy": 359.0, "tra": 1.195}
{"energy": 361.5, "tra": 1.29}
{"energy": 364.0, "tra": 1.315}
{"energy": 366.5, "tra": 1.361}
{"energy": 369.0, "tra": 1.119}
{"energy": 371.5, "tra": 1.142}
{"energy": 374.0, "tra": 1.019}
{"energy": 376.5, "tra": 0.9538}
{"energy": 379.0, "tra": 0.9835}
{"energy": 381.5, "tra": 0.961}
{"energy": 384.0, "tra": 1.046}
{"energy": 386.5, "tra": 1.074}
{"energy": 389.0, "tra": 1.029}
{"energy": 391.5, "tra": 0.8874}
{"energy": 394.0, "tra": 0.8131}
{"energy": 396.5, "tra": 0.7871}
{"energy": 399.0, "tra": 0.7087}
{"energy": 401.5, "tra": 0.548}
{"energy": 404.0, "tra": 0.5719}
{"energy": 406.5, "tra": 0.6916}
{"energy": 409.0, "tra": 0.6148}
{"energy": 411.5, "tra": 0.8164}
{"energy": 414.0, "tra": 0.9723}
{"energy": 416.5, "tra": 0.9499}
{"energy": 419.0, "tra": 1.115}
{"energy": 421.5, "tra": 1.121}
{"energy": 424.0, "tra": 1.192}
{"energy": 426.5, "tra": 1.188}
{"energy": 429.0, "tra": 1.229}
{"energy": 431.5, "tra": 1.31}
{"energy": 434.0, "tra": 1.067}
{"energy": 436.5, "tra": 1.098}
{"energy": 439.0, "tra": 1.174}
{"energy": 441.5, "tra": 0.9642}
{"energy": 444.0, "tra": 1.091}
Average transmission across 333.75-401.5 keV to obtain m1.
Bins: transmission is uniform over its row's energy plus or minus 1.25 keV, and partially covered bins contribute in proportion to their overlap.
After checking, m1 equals 1.15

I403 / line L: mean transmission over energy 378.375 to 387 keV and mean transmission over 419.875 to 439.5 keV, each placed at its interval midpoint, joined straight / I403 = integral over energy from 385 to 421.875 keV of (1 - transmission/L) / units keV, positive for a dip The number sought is 8.2 keV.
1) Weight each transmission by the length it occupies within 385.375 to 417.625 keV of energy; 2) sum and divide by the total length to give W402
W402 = 0.803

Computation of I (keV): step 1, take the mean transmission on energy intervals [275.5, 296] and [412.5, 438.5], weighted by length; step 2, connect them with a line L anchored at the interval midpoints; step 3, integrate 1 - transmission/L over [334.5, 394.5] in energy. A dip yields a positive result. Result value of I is 6.8 keV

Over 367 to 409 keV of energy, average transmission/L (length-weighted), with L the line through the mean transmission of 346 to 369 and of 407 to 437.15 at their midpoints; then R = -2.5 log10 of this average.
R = 0.31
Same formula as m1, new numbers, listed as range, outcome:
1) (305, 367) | 1.35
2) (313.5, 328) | 1.23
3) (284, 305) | 1.59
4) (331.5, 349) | 1.41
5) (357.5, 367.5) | 1.29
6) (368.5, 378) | 1.05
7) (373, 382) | 0.98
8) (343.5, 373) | 1.29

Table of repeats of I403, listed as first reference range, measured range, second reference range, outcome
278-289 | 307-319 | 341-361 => 1.0 keV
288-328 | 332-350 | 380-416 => -2.9 keV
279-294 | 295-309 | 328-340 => 0.2 keV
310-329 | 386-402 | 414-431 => 4.6 keV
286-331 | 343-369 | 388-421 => -4.2 keV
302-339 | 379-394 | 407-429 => 1.8 keV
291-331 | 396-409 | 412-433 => 5.8 keV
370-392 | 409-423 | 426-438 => 2.0 keV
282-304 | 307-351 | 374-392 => -0.3 keV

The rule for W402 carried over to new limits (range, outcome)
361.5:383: 1.12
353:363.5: 1.28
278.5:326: 1.48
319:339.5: 1.34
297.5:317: 1.48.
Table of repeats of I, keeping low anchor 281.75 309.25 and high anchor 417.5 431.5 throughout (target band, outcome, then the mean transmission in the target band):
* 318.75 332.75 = 2.0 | 1.28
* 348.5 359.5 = 0.7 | 1.31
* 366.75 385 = 3.9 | 1.05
